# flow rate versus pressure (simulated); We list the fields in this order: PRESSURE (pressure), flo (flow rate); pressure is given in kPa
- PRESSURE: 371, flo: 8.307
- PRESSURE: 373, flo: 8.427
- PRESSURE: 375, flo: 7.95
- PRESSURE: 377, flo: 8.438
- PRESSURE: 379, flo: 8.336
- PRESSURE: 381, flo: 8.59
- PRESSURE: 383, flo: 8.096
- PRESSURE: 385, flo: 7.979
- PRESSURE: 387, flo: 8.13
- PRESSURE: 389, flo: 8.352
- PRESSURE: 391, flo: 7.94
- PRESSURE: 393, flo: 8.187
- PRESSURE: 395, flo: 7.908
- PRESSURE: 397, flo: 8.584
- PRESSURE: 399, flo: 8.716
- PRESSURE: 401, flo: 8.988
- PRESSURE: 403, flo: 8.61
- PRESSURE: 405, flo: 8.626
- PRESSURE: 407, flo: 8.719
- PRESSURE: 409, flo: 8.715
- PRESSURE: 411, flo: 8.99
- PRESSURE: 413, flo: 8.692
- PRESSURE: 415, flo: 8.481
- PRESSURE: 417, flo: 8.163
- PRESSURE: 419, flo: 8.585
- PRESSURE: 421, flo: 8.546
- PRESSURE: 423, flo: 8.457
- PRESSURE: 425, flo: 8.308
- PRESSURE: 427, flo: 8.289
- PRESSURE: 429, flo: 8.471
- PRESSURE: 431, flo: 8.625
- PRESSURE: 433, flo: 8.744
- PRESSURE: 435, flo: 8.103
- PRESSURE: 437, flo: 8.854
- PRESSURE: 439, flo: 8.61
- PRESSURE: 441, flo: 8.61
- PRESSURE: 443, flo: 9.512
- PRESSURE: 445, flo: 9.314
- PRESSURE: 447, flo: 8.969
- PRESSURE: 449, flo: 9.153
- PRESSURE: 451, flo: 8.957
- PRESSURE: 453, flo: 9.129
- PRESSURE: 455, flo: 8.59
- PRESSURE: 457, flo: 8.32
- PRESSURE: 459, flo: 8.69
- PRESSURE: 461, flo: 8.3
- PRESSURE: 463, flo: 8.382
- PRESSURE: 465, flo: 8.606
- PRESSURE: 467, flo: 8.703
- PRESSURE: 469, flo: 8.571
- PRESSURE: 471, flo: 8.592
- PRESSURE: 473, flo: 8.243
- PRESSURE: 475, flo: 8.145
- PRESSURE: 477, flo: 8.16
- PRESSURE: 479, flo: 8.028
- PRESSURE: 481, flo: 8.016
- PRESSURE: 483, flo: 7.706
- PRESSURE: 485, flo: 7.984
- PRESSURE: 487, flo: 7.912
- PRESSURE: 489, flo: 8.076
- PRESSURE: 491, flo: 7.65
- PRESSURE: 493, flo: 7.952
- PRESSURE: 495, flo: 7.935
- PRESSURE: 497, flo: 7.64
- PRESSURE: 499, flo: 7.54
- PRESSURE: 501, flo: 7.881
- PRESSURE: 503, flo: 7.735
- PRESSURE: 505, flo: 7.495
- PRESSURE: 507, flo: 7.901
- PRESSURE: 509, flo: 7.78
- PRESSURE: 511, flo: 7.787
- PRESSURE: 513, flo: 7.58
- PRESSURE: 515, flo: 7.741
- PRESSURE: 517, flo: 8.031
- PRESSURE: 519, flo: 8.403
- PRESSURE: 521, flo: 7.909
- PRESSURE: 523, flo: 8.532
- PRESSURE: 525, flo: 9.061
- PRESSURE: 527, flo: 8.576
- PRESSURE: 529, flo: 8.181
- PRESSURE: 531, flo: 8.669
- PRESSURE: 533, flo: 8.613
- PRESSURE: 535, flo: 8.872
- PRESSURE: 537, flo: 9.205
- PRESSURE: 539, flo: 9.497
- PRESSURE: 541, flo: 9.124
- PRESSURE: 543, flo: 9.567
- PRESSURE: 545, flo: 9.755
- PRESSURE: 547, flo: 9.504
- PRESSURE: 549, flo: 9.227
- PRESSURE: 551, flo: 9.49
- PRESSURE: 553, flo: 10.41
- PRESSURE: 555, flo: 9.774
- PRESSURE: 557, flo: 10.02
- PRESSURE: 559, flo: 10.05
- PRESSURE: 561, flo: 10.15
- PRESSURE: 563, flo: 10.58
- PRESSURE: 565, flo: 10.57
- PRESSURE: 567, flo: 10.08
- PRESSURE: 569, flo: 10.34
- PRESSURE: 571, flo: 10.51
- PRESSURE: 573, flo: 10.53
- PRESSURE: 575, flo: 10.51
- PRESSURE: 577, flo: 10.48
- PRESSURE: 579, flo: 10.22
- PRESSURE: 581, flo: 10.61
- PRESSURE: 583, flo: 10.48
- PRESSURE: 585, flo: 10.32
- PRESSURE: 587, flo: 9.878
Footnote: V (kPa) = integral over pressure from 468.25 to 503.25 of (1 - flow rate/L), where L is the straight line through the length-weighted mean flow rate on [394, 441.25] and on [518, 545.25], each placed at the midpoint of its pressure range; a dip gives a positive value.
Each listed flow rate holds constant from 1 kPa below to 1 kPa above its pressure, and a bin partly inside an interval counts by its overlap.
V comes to 2.93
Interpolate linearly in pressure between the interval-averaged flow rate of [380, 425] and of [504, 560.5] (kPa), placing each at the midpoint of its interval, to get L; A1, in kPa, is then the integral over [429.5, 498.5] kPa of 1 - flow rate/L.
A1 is 1.6 kPa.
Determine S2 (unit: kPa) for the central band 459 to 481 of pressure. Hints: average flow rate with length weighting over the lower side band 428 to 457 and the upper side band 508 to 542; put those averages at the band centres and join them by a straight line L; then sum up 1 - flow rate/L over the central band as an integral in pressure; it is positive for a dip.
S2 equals 0.8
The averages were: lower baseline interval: 8.81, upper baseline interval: 8.44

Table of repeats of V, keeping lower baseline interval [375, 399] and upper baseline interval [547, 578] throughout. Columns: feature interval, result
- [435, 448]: -0.1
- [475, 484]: 1.2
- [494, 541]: 7.1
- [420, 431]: 0.3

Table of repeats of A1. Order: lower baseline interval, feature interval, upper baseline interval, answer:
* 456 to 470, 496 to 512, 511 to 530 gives 1.10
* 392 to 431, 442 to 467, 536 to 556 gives 0.10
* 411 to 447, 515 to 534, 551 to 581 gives 2.68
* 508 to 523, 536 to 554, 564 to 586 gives -0.71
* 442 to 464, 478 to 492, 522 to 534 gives 1.33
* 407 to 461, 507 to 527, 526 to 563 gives 2.43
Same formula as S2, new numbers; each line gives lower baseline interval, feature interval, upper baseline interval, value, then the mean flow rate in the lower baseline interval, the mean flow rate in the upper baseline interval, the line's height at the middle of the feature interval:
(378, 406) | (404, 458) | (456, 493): -2.56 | 8.36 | 8.22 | 8.29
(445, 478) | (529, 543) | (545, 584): 1.10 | 8.62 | 10.2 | 9.74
